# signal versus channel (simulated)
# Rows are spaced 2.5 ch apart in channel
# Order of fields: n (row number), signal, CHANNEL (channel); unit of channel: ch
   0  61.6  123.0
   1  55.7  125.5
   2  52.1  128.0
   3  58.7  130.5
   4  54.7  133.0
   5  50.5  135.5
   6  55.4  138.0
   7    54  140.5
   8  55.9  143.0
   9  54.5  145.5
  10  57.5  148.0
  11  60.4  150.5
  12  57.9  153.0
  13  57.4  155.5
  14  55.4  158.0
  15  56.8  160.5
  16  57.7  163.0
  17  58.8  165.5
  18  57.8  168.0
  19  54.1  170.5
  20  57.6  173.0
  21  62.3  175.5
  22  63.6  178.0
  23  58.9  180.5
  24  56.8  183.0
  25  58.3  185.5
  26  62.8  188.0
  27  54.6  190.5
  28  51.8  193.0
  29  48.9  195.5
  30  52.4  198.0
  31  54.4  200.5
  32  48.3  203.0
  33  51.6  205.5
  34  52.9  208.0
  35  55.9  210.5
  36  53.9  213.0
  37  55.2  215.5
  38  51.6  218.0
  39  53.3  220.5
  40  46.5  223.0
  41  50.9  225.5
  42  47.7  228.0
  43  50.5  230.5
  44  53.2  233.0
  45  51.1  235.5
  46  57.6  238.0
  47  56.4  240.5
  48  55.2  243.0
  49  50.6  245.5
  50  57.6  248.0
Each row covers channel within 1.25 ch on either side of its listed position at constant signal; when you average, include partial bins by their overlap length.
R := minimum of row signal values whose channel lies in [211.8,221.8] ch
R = 51.6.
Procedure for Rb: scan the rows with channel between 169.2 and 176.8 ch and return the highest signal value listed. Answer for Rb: 62.3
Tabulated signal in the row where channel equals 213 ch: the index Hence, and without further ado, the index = 53.9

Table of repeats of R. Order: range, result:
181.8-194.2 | 51.8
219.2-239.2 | 46.5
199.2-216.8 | 48.3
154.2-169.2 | 55.4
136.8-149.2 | 54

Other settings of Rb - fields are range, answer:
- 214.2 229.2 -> 55.2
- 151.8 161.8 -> 57.9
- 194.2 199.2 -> 52.4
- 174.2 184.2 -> 63.6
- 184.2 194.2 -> 62.8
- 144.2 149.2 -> 57.5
